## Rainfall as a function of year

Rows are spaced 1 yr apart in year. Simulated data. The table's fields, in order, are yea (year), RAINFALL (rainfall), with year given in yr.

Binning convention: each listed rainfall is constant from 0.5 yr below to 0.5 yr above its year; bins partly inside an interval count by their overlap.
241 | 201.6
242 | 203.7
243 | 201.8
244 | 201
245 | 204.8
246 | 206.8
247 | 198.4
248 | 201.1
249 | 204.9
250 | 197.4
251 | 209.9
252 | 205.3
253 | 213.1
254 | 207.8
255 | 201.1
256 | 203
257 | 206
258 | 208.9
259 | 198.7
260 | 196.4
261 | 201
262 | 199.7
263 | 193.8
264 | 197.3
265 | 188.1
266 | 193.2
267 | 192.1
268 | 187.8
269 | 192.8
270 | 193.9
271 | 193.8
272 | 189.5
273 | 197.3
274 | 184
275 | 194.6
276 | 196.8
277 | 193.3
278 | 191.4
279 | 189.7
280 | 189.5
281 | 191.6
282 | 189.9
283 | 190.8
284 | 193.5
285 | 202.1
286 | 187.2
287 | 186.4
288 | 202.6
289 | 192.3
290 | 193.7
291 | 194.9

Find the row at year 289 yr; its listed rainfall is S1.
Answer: 192.3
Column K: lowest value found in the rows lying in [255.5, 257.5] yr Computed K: 203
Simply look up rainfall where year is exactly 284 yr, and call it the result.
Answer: 193.5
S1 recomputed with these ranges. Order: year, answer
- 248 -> 201.1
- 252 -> 205.3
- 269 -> 192.8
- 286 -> 187.2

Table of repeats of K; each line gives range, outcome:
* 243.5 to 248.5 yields 198.4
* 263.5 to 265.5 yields 188.1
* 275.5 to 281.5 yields 189.5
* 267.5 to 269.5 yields 187.8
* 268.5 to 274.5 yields 184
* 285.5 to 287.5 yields 186.4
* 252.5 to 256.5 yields 201.1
